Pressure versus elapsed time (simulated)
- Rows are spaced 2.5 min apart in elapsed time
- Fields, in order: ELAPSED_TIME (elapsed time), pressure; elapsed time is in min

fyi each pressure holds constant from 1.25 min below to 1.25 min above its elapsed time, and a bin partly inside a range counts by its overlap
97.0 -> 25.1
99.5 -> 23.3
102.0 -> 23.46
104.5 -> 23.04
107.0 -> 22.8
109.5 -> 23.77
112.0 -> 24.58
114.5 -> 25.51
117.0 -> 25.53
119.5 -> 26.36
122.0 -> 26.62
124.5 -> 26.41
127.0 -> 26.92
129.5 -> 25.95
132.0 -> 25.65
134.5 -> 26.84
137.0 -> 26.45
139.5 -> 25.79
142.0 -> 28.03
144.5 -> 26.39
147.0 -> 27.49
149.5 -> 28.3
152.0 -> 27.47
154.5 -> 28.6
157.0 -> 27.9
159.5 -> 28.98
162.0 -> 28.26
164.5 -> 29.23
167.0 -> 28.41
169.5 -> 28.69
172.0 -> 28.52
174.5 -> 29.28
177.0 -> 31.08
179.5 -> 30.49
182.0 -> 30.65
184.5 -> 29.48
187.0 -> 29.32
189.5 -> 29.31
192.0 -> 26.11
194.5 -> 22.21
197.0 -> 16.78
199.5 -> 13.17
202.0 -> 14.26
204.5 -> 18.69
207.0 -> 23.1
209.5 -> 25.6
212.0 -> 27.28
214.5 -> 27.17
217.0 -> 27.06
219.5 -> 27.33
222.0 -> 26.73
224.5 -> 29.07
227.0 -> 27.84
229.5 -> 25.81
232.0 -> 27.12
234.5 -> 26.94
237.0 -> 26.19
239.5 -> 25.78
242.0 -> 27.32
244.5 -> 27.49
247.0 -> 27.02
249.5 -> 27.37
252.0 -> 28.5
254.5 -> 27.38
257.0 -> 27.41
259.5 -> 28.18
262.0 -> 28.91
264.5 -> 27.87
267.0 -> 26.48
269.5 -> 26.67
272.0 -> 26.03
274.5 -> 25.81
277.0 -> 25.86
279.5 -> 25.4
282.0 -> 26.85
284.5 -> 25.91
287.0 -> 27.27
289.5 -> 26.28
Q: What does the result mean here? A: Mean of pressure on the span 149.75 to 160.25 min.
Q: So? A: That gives 28.2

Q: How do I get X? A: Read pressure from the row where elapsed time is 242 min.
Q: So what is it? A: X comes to 27.32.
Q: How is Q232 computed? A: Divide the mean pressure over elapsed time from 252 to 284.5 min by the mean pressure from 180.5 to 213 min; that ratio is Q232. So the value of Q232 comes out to 1.14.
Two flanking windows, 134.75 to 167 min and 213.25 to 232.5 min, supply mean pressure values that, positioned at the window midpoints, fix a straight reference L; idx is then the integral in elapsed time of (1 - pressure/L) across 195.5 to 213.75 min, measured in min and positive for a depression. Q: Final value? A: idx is 4.9 min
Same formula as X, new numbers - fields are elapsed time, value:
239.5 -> 25.78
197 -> 16.78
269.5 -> 26.67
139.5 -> 25.79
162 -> 28.26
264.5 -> 27.87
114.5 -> 25.51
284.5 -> 25.91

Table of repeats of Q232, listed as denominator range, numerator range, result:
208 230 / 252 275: 1.01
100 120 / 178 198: 1.11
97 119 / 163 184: 1.22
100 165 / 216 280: 1.03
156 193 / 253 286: 0.92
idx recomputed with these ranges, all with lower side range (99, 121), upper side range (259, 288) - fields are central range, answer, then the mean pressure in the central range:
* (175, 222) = 1.0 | 25.1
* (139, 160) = -2.3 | 27.7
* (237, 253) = -0.5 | 27.1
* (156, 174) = -2.5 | 28.6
